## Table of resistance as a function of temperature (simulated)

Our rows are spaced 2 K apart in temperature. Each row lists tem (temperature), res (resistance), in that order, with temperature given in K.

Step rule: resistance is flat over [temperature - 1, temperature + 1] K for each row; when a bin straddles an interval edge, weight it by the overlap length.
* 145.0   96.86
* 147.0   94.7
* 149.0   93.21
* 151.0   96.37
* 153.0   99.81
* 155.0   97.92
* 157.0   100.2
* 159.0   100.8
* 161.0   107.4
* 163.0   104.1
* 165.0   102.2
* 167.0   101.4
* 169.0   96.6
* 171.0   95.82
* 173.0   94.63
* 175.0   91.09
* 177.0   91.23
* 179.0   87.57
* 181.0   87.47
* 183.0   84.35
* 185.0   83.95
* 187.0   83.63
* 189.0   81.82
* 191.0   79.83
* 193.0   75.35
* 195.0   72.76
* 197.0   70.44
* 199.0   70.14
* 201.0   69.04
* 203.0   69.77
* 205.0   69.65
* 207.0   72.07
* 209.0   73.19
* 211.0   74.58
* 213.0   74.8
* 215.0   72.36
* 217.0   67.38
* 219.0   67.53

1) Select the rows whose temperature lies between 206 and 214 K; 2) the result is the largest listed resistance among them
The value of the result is 74.8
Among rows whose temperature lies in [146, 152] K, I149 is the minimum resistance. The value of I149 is 93.21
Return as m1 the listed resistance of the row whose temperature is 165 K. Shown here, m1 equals 102.2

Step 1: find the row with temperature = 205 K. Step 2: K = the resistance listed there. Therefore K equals 69.65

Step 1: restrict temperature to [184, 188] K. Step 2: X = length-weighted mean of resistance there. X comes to 83.8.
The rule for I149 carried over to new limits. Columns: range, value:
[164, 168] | 101.4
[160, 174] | 94.63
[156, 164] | 100.2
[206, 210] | 72.07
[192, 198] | 70.44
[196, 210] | 69.04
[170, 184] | 84.35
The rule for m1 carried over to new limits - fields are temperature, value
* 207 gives 72.07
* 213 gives 74.8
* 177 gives 91.23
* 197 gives 70.44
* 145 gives 96.86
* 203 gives 69.77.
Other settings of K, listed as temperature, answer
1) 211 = 74.58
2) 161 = 107.4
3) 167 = 101.4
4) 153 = 99.81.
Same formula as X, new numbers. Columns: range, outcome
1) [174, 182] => 89.3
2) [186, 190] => 82.7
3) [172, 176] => 92.9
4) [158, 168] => 103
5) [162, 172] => 100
